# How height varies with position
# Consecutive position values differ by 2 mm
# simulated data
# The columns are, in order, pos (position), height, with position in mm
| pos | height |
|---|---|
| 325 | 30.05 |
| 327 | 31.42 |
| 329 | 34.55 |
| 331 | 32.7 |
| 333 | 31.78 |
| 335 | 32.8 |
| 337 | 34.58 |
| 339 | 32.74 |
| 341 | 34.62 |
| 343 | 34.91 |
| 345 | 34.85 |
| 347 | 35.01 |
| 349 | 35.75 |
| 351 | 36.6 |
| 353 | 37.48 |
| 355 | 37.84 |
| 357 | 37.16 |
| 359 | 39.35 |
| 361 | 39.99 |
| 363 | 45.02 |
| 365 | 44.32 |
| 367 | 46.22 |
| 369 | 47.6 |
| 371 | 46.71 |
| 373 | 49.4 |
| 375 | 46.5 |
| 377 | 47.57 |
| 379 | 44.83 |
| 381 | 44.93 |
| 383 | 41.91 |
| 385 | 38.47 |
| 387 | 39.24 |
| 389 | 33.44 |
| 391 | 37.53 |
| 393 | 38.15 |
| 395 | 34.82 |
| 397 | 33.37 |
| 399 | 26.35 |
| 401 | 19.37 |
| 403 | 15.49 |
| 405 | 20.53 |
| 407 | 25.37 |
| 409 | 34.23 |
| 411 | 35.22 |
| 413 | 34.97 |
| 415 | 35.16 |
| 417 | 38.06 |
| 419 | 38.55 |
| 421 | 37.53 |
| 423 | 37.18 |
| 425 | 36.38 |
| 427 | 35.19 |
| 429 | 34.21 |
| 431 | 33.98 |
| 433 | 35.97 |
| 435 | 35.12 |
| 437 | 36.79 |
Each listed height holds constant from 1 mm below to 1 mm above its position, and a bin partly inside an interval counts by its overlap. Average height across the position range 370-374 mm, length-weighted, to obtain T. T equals 48.1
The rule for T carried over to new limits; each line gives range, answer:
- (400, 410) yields 23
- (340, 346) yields 34.8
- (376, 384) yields 44.8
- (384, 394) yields 37.4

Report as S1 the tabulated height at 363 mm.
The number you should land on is 45.02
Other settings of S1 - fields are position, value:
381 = 44.93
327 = 31.42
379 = 44.83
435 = 35.12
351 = 36.6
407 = 25.37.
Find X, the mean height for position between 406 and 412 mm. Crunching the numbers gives 31.6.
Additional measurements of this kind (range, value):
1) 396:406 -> 23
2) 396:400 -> 29.9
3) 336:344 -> 34.2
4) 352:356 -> 37.7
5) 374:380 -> 46.3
